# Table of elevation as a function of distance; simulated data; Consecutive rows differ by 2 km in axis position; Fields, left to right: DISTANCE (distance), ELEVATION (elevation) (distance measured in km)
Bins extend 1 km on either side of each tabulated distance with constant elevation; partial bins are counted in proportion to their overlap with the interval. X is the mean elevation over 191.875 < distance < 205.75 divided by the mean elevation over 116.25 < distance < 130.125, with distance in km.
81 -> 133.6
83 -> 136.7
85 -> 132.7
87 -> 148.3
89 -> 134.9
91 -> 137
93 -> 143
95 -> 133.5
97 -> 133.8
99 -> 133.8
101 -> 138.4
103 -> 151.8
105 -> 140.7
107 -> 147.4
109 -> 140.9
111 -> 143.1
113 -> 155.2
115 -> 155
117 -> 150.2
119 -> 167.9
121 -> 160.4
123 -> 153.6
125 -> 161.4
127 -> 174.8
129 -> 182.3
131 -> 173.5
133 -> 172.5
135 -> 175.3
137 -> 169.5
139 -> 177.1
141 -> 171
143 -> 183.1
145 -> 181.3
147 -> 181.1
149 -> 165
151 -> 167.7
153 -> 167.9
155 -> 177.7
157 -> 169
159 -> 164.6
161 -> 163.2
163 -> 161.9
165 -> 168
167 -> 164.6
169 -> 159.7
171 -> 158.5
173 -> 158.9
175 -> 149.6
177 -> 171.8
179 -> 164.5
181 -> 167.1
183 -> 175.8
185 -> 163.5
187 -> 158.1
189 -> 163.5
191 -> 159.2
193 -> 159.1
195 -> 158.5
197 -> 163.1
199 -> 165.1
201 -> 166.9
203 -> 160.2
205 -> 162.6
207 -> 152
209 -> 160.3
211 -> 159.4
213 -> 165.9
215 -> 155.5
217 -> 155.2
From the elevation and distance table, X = 1.0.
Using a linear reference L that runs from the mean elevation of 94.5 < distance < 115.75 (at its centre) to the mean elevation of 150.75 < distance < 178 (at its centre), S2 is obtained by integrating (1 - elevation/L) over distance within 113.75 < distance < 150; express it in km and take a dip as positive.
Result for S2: -3.99 km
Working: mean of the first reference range 143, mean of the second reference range 164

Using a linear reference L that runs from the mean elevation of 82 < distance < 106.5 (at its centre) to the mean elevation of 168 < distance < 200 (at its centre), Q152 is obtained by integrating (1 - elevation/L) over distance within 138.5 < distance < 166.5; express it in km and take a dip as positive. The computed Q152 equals -3.12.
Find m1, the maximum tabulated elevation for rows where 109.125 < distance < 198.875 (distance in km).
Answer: 183.1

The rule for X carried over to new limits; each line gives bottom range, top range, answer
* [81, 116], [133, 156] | 1.23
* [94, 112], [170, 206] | 1.16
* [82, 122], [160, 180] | 1.12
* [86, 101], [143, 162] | 1.24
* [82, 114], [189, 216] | 1.14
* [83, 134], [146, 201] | 1.10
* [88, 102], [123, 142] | 1.26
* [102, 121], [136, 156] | 1.15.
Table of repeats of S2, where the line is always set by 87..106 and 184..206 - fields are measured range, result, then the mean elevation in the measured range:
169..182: -0.35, 162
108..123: -1.02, 153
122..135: -2.10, 170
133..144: -1.94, 175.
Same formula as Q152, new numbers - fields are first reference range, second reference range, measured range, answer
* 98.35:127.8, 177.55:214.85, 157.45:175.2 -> -0.36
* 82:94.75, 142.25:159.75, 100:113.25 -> 0.33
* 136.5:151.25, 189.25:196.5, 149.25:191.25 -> 0.53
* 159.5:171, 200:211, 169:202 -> -0.19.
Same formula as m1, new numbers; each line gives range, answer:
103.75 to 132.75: 182.3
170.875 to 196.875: 175.8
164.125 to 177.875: 171.8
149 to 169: 177.7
